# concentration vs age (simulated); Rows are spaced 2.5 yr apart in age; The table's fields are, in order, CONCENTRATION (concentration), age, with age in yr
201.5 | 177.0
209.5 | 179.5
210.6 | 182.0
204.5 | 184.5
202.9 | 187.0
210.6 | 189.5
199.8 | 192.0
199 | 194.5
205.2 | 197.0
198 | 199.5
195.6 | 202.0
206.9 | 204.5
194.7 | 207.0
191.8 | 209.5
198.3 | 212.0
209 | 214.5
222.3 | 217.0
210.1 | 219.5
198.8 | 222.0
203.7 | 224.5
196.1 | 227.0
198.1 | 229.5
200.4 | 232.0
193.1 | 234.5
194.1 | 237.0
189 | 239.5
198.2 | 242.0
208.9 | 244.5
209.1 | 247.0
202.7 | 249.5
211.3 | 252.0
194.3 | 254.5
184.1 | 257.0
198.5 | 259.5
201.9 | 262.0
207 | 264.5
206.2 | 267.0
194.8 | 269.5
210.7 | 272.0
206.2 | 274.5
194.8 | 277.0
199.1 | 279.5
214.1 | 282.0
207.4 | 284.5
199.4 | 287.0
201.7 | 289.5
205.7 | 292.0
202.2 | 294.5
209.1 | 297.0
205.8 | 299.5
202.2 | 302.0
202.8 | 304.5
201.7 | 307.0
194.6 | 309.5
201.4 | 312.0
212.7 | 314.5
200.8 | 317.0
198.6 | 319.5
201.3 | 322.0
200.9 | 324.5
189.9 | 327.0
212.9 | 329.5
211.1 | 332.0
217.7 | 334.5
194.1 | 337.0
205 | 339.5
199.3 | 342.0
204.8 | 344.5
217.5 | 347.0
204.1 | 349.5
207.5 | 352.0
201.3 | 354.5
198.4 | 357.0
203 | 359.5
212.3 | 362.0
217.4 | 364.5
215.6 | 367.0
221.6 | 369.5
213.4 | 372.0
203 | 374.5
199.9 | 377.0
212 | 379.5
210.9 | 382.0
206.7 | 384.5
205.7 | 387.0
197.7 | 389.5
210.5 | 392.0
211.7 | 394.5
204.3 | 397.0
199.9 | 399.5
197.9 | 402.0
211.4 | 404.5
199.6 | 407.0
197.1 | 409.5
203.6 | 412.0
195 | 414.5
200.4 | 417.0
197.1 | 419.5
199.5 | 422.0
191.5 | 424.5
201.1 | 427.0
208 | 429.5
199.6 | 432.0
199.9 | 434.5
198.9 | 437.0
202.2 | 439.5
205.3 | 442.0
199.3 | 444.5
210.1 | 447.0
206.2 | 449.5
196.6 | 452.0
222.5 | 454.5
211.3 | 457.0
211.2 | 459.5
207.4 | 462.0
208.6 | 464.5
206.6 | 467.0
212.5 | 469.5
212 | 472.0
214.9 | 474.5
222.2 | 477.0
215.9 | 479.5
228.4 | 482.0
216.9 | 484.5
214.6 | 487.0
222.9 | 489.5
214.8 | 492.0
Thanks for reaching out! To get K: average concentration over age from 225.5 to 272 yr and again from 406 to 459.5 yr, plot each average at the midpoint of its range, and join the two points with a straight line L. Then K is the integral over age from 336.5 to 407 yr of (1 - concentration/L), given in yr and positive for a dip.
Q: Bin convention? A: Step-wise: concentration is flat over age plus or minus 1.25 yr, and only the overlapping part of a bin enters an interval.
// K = -1.8 yr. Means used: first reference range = 200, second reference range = 202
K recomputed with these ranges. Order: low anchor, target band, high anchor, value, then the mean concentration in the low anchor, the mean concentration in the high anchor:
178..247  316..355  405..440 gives -0.7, 202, 200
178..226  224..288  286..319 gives 0.8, 204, 203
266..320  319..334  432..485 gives 0.1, 203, 210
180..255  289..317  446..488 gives 0.3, 202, 213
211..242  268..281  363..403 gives 0.1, 201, 208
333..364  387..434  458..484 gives 1.9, 206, 214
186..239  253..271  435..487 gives 0.4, 201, 210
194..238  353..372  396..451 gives -0.9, 201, 201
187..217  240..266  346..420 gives 0.2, 202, 206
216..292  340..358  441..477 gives 0.0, 202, 209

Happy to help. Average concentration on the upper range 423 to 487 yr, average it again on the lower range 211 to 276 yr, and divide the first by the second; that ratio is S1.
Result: 1.0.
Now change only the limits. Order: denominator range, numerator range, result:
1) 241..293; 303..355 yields 1.01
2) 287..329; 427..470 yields 1.02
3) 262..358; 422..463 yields 1.00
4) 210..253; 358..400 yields 1.03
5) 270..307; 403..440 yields 0.98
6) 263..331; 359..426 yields 1.01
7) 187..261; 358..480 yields 1.03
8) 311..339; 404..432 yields 0.98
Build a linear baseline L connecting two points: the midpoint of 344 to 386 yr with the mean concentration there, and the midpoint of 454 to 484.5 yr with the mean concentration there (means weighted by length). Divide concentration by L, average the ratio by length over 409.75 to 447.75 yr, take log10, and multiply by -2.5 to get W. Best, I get 0.06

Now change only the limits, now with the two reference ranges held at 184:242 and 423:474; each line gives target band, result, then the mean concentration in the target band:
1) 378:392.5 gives -0.01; 207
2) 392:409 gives 0.00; 204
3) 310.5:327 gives 0.01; 202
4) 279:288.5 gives -0.02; 205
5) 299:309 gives 0.00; 202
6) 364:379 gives -0.04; 212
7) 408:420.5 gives 0.03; 199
